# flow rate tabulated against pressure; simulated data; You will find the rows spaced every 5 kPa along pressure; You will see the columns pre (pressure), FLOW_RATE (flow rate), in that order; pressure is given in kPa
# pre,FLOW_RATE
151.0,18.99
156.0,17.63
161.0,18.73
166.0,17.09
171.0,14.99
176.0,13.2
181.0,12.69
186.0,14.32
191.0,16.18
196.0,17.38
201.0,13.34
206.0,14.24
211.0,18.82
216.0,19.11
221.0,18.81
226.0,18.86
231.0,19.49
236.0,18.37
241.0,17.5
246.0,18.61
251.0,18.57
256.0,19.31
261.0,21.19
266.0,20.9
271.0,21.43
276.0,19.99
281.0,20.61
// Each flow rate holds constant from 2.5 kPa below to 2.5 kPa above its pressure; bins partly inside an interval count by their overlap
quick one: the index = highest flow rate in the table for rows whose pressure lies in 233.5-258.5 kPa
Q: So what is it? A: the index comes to 19.31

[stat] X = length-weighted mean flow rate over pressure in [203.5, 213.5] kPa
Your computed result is 16.5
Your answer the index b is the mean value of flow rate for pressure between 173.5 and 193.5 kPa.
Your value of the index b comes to 14.1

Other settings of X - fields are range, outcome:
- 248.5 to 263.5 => 19.7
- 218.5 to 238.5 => 18.9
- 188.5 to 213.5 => 16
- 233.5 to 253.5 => 18.3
